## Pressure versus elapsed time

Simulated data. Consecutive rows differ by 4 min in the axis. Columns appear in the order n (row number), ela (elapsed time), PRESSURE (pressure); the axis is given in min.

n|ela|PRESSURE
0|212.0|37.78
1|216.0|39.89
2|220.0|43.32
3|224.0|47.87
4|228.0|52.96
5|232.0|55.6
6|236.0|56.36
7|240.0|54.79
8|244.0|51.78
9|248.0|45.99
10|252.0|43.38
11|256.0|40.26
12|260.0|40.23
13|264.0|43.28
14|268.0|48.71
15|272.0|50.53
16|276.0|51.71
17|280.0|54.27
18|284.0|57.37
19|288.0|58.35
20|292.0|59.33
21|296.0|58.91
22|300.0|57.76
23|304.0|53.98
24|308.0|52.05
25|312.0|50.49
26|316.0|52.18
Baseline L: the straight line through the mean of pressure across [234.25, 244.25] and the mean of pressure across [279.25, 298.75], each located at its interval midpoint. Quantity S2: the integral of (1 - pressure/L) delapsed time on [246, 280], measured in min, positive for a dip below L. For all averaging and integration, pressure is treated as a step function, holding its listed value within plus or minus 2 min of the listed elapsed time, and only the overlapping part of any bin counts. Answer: 6.2 min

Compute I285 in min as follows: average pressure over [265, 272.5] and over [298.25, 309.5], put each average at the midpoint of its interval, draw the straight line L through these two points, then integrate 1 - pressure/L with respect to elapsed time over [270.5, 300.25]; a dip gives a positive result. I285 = -2.6 min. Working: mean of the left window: 48.6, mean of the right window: 54.6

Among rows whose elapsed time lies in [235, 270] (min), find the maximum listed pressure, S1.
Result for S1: 56.36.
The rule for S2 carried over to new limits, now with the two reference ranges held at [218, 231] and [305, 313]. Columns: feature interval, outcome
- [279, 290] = -1.3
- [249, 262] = 2.1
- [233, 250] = -1.1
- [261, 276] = 0.8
